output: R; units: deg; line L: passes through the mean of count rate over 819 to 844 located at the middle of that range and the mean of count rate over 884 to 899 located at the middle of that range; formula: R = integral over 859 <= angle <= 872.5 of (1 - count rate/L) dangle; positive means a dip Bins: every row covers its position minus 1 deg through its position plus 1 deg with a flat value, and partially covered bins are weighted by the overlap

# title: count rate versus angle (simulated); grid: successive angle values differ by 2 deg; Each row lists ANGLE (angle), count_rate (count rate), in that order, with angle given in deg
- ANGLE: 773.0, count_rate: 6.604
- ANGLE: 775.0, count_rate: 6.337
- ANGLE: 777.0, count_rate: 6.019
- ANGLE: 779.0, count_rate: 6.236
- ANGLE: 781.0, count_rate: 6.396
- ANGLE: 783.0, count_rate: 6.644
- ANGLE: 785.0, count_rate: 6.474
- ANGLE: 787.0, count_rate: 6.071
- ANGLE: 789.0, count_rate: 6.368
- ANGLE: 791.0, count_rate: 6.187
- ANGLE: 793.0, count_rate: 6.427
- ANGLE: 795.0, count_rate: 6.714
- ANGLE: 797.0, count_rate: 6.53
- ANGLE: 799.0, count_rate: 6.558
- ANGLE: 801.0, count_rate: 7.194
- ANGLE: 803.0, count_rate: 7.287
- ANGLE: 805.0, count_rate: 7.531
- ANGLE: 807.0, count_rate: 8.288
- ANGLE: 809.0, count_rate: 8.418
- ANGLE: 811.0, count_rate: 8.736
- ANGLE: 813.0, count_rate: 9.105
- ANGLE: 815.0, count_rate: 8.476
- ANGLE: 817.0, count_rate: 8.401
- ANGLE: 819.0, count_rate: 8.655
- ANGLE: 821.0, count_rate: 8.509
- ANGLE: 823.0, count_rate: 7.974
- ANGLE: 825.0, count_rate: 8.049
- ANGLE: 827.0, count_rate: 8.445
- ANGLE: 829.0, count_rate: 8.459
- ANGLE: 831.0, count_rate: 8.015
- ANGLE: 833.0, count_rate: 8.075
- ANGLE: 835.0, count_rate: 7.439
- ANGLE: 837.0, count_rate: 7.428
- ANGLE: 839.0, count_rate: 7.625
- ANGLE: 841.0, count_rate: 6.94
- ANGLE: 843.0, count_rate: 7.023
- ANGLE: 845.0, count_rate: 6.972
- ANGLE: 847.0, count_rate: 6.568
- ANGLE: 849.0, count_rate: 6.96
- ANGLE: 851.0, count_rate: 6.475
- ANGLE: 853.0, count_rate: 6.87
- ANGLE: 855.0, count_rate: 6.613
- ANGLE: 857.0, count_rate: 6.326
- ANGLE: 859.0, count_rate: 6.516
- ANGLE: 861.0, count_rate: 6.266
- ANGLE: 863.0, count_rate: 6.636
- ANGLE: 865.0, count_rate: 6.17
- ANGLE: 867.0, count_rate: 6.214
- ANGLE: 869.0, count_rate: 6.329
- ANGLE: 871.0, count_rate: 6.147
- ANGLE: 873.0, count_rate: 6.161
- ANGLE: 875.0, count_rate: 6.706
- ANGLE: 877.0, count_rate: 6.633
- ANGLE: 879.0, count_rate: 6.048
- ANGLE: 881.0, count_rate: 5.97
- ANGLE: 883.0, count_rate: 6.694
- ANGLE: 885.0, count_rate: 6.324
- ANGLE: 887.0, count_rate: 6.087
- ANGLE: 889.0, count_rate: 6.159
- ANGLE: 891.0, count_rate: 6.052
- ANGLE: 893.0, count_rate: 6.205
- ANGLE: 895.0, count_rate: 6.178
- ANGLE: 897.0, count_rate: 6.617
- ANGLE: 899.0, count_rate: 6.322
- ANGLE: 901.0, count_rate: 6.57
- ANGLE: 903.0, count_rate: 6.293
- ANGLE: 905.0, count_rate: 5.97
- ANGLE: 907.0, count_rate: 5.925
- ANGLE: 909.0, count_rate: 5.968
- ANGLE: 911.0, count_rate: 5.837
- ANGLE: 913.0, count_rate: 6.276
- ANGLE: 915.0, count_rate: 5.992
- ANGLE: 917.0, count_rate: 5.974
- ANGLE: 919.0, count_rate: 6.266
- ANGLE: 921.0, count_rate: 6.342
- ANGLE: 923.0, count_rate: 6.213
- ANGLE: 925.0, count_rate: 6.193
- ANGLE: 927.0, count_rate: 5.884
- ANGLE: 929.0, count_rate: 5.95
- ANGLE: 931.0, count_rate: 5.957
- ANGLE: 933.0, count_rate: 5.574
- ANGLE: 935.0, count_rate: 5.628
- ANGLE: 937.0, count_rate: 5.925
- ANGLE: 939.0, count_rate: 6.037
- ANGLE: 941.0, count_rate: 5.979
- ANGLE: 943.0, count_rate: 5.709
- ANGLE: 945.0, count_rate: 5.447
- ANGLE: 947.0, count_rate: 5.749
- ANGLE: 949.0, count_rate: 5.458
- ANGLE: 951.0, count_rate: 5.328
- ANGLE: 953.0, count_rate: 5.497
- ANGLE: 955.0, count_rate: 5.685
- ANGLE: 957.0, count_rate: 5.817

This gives 1.2 deg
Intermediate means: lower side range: 7.86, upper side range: 6.24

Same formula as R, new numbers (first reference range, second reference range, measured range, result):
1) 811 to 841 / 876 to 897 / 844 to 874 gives 2.70 deg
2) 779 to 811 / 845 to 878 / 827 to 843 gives -2.54 deg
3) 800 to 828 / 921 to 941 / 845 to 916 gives 6.09 deg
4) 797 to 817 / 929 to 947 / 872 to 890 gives 1.08 deg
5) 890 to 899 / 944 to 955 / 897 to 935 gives -0.71 deg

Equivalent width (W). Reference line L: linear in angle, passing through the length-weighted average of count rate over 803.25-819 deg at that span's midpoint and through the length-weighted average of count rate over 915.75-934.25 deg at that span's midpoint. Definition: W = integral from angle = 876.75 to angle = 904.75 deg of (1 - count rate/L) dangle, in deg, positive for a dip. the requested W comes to 1.90 deg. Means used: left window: 8.38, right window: 6.03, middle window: 6.28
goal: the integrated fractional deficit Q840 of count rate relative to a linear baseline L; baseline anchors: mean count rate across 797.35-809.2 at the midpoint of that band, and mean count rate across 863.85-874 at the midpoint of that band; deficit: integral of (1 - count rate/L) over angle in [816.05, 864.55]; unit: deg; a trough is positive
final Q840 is -4.4 deg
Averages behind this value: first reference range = 7.43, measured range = 7.37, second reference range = 6.21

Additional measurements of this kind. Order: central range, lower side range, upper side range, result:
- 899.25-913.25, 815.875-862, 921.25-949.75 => 0.46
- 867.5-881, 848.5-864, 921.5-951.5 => 0.20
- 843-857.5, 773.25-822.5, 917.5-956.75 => -0.03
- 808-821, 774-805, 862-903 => -4.32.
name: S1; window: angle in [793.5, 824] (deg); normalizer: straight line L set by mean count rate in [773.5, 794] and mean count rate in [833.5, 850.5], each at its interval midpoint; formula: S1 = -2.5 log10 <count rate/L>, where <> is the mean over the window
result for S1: -0.178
